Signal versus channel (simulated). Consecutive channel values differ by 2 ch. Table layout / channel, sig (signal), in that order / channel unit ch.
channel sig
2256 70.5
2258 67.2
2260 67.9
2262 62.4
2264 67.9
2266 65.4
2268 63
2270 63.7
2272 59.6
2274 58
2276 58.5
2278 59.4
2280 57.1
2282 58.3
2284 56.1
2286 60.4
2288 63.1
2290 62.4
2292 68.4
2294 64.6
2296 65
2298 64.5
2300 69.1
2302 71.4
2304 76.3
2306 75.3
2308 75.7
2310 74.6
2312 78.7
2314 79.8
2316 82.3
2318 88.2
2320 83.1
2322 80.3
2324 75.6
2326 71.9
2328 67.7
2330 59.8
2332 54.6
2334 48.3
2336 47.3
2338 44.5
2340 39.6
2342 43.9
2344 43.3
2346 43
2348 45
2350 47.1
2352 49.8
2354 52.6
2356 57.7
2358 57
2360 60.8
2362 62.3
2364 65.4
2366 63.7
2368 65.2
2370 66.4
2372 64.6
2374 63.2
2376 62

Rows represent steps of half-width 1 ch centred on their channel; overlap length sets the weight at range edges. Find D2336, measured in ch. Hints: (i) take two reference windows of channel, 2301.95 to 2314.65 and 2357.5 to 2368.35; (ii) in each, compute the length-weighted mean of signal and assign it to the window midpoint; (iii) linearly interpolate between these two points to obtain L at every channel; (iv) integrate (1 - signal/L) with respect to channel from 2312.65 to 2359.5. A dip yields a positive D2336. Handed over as 6.9 ch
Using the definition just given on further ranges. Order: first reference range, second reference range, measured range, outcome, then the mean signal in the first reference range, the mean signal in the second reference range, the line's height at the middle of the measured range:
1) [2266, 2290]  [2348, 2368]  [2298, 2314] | -4.1 ch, 60.1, 57.2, 59.1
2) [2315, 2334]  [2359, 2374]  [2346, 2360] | 3.2 ch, 72.4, 64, 66.7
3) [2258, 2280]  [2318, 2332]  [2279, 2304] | 1.1 ch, 62.5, 72.8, 66.7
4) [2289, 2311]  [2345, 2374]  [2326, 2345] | 3.5 ch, 69.8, 57.4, 62.4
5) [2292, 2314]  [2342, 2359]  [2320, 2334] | -1.7 ch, 71.8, 49.1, 60.3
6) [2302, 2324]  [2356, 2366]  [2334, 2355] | 6.7 ch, 78.9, 61.2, 67.3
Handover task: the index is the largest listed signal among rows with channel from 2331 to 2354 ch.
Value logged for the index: 54.6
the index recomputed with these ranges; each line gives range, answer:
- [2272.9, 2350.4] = 88.2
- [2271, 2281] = 59.6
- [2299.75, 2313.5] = 78.7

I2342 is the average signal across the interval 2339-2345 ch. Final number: 42.3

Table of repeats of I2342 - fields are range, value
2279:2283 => 57.7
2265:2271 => 64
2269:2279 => 59.8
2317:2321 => 85.7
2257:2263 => 65.8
